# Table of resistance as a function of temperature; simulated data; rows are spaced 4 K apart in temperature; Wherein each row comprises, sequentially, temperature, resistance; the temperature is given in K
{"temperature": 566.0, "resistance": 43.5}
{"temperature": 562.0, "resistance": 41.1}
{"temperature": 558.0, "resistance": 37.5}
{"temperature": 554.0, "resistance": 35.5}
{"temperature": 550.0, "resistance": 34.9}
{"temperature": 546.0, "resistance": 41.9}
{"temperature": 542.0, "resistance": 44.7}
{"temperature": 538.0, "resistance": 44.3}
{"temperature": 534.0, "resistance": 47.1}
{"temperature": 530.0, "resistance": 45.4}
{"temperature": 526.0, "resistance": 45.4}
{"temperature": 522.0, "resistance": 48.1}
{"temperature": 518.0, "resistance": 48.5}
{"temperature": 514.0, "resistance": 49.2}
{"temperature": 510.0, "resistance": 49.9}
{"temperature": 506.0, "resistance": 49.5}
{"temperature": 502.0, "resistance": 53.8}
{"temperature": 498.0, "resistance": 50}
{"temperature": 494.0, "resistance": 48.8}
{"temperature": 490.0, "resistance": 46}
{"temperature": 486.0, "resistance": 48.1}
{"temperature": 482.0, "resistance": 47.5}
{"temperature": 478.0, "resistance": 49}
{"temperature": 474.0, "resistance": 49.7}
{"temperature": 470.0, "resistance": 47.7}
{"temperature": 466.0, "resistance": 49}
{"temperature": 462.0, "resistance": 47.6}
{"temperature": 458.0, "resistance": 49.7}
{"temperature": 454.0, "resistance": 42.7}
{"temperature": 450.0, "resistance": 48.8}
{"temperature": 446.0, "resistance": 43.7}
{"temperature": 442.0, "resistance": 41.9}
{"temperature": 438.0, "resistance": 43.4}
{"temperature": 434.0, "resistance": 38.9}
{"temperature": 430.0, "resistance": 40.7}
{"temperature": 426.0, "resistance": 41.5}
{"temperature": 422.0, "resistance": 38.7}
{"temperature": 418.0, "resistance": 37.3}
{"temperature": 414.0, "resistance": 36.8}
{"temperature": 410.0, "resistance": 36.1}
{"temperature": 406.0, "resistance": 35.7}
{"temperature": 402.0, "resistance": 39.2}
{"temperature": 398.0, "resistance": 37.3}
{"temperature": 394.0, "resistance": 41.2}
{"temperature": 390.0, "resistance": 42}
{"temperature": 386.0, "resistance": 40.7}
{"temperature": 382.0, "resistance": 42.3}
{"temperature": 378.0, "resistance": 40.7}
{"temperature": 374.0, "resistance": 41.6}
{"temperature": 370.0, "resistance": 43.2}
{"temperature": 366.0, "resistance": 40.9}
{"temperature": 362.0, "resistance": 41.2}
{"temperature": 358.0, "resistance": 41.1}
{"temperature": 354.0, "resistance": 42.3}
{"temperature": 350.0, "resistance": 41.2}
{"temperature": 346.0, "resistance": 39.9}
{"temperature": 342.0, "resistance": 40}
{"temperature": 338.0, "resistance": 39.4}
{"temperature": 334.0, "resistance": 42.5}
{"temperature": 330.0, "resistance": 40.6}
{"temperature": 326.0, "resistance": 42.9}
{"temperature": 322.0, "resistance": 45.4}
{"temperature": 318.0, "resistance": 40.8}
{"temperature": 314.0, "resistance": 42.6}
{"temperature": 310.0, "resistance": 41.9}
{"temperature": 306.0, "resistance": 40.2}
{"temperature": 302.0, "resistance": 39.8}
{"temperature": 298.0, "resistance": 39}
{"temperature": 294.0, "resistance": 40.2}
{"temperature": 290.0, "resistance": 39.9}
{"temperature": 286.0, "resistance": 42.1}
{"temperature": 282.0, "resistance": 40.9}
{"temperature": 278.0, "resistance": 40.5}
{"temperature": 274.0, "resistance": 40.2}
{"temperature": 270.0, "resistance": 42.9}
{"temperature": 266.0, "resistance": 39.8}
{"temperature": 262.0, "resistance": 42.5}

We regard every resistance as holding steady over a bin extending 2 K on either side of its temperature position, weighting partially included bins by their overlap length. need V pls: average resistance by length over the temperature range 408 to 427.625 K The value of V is 38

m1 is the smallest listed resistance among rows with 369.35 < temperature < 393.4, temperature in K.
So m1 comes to 40.7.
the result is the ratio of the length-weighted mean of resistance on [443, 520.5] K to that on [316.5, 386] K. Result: 1.2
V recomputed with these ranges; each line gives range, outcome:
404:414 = 36.1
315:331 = 42.5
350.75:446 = 40.3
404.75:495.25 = 43.9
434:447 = 42.3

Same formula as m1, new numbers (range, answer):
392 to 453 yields 35.7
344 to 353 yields 39.9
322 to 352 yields 39.4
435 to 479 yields 41.9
